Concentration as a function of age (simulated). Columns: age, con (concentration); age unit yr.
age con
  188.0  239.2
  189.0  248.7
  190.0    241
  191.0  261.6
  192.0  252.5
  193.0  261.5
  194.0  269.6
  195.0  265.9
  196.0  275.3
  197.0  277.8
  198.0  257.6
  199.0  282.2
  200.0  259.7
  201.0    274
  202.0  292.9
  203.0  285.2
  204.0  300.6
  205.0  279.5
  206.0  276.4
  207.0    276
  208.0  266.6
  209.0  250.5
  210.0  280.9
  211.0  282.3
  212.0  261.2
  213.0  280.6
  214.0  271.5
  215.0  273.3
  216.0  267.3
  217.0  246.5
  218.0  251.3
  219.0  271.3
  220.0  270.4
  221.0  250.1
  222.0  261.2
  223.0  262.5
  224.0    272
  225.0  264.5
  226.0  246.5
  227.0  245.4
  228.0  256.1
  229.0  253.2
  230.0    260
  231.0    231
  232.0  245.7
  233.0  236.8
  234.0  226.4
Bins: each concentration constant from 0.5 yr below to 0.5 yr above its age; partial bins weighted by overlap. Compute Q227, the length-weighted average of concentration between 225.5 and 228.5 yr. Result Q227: 249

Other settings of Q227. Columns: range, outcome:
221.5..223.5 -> 262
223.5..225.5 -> 268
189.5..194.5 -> 257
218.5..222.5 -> 263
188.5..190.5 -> 245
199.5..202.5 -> 276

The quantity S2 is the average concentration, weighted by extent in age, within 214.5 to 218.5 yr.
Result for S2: 260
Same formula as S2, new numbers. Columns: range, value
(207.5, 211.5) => 270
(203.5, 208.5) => 280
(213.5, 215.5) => 272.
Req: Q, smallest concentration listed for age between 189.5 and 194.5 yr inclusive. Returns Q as 241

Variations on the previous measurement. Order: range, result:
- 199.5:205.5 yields 259.7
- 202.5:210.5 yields 250.5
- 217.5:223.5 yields 250.1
